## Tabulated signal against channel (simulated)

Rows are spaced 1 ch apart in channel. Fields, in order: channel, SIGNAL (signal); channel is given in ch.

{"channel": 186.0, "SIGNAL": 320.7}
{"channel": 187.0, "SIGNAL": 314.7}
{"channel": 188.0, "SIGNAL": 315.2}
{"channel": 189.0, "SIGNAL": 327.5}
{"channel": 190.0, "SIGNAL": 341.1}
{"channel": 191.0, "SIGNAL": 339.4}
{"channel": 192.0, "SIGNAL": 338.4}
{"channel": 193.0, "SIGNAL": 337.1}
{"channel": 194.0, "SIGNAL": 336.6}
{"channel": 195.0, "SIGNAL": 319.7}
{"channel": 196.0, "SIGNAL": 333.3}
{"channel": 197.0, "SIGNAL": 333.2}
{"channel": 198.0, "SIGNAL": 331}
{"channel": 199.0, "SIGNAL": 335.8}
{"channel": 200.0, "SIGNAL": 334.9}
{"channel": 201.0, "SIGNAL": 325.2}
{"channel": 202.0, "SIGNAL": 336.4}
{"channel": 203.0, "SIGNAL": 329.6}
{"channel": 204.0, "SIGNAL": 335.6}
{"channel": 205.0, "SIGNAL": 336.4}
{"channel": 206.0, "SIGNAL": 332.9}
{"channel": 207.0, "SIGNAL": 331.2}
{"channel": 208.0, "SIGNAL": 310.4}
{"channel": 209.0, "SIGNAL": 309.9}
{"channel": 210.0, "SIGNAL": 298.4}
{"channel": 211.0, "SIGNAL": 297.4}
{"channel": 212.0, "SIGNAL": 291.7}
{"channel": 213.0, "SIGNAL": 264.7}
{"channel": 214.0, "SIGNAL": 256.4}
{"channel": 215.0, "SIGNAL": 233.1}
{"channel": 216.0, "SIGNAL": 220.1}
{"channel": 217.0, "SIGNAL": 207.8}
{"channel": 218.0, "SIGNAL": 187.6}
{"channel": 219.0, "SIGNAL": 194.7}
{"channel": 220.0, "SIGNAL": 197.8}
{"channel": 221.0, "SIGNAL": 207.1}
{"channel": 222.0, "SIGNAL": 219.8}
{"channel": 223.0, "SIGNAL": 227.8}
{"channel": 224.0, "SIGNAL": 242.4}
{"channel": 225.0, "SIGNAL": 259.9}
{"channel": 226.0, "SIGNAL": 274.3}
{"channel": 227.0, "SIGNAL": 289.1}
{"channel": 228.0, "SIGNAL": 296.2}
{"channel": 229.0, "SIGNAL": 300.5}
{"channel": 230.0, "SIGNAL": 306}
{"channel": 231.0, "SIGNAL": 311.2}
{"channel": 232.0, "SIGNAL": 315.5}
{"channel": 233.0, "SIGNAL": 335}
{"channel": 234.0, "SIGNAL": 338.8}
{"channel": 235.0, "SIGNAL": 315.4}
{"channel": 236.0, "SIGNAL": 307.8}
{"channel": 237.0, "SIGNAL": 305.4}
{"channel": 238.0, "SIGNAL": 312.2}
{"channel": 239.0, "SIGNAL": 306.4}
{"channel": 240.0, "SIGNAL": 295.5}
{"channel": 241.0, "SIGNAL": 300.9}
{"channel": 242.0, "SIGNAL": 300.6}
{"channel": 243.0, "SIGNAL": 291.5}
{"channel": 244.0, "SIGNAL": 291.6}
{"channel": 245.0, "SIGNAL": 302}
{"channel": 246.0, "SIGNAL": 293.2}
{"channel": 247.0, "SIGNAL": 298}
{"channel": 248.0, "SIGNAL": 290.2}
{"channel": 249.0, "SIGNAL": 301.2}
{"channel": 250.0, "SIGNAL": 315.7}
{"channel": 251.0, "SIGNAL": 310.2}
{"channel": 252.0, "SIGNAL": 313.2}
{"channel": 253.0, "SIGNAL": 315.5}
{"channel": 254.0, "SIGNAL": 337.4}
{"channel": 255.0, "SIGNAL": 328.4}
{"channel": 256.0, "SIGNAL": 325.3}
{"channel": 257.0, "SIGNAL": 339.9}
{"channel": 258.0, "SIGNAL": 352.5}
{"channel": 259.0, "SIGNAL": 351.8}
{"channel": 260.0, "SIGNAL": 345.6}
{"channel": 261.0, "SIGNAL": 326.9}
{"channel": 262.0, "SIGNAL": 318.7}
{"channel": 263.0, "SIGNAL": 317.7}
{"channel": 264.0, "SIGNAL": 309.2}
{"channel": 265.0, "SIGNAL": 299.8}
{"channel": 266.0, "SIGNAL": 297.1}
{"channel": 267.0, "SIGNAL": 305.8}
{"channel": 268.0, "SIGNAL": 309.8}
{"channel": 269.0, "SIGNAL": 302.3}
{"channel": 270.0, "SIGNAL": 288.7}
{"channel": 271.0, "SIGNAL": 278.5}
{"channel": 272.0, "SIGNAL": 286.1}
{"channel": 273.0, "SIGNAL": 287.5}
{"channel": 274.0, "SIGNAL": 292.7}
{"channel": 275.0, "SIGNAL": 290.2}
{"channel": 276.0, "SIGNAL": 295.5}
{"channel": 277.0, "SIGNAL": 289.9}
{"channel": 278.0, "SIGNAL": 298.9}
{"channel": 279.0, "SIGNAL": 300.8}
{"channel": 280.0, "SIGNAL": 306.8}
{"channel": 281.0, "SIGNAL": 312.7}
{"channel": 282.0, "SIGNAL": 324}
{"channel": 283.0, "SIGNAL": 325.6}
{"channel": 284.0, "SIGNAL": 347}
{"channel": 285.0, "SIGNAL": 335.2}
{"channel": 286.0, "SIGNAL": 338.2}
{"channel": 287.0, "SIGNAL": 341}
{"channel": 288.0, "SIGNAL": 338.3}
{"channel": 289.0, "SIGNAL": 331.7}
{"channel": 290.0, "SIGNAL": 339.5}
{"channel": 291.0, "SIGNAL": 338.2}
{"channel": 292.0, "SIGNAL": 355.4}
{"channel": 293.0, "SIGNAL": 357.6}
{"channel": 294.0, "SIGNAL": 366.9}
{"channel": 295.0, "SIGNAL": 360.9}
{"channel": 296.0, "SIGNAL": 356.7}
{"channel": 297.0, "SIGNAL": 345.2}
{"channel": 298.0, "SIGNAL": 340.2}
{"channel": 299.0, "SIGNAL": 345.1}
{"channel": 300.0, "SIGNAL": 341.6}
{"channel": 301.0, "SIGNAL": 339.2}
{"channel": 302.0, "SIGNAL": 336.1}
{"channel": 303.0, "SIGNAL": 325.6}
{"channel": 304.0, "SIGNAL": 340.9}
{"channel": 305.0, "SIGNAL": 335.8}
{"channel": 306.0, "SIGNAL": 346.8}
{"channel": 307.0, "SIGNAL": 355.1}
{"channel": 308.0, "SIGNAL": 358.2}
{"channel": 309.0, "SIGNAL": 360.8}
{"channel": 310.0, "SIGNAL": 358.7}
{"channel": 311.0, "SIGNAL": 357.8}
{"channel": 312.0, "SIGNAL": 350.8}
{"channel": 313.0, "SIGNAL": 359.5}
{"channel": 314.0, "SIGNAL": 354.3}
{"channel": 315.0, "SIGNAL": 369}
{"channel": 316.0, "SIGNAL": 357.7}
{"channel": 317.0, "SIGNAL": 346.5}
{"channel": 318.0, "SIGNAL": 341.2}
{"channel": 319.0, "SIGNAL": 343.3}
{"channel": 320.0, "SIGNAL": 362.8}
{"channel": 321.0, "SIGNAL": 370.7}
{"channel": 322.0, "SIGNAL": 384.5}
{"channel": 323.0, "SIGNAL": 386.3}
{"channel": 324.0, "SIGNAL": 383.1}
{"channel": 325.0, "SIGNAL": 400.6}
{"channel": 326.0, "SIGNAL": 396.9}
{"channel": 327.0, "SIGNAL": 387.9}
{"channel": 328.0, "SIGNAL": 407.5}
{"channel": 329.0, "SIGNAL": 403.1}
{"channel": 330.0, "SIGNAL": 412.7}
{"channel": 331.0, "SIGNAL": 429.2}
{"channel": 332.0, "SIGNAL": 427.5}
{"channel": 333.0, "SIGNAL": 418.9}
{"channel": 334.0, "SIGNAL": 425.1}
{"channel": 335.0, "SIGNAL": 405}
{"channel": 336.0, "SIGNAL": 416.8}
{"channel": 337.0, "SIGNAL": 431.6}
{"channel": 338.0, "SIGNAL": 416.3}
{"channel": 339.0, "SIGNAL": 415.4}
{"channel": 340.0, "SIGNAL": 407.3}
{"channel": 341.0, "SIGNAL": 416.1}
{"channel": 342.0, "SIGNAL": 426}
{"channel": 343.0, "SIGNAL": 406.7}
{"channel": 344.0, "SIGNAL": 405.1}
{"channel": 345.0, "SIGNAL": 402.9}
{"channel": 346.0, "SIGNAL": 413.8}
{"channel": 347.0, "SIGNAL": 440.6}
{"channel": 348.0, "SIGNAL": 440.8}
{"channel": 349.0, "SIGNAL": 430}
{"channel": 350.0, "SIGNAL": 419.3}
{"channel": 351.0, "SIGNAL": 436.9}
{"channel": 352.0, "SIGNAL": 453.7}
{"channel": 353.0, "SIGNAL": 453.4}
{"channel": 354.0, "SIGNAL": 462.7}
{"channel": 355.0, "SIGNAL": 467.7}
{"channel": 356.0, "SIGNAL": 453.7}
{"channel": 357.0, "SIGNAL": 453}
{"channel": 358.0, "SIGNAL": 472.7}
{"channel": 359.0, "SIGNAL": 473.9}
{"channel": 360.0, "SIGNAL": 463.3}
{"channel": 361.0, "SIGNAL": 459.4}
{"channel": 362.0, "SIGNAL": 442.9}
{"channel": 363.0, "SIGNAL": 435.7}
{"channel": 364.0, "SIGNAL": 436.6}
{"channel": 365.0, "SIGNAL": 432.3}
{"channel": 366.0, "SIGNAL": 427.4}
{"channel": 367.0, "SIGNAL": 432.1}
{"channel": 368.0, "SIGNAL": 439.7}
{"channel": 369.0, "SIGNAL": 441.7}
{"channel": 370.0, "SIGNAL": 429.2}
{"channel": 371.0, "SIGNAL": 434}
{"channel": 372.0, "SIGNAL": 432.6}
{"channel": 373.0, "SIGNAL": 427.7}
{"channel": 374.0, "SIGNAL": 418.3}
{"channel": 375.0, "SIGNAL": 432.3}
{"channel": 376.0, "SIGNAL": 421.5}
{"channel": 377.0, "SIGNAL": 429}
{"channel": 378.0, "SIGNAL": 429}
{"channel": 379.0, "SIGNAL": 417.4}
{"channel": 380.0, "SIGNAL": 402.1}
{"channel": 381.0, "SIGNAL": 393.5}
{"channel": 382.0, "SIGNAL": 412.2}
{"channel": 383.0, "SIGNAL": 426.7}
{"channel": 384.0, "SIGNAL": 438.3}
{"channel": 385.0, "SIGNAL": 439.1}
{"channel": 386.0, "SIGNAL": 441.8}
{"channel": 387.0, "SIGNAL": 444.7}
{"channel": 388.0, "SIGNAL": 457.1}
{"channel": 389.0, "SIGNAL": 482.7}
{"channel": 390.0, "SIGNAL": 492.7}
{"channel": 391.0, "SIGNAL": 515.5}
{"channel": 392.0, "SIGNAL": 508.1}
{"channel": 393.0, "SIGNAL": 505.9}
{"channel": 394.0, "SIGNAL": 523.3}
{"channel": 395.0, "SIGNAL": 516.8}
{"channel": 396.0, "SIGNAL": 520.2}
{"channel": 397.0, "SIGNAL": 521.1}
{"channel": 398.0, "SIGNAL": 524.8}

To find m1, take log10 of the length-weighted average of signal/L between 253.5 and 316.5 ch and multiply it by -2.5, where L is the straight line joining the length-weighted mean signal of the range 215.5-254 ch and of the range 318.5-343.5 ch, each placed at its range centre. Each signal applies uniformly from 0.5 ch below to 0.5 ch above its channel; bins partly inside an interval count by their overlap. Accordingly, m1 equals 0.046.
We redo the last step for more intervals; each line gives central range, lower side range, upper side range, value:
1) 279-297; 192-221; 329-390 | 0.09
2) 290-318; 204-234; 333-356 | 0.08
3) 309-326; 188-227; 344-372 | 0.10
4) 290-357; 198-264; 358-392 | 0.01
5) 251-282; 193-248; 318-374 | 0.10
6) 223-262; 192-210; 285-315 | 0.10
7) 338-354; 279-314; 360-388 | -0.07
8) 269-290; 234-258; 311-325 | 0.08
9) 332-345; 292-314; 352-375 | -0.03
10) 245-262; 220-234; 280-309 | -0.07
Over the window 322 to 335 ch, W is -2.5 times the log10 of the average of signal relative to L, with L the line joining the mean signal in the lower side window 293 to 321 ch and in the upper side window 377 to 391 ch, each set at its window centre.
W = -0.08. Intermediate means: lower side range 351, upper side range 439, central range 406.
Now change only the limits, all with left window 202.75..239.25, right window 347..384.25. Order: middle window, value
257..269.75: 0.02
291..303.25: 0.05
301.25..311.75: 0.08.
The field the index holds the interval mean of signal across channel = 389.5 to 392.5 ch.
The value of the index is 505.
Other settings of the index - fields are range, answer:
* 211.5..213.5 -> 278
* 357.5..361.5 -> 467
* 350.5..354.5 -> 452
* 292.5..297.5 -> 357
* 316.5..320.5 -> 348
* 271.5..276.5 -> 290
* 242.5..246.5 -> 295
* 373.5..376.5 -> 424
